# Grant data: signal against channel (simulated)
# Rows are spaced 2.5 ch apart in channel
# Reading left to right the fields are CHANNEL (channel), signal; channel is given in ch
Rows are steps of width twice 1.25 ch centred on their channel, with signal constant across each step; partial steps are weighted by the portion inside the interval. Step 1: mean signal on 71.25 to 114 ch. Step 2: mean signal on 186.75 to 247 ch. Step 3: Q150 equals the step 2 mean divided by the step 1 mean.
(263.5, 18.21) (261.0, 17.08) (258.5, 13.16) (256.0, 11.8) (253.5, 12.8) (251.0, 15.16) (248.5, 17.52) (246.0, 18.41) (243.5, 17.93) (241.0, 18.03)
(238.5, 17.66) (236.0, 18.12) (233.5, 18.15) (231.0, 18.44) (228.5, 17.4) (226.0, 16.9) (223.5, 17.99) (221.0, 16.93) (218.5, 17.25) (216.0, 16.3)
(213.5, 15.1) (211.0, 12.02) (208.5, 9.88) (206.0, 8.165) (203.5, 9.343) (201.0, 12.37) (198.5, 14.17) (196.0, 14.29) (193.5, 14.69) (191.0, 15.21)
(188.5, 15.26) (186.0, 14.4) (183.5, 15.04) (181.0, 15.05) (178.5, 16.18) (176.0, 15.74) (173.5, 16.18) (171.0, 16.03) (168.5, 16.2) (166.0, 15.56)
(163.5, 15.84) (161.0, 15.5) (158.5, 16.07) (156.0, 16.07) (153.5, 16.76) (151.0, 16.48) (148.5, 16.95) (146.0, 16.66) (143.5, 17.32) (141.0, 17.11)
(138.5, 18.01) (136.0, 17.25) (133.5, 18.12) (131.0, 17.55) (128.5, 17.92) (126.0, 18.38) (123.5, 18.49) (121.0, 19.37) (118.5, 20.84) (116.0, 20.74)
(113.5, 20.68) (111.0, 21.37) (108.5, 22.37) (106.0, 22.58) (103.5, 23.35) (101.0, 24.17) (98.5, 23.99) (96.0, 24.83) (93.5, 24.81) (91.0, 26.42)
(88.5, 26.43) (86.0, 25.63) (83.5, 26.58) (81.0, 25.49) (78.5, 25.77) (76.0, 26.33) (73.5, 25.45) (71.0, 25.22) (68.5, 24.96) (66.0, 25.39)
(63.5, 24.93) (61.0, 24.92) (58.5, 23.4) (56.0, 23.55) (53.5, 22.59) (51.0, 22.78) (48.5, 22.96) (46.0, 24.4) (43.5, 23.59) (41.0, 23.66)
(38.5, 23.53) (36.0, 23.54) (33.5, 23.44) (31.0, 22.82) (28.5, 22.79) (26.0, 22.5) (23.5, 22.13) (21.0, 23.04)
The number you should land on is 0.63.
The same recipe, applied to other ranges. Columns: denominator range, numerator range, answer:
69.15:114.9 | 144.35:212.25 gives 0.60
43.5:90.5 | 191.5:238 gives 0.60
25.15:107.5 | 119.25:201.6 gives 0.67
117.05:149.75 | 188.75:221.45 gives 0.75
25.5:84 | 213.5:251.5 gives 0.72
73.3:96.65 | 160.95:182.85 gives 0.61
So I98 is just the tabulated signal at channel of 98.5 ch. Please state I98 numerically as 23.99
